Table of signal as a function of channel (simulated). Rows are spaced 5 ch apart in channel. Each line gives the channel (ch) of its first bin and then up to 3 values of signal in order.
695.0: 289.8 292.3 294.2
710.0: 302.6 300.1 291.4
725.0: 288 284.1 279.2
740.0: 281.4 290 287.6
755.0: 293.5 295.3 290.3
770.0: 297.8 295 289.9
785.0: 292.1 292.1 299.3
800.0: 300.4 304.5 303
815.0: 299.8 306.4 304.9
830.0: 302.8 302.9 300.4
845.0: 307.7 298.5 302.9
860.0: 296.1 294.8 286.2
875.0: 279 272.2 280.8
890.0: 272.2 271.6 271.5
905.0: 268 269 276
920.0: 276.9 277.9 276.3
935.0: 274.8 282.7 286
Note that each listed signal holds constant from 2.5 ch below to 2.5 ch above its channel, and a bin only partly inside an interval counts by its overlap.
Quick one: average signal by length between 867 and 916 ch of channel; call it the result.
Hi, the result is 275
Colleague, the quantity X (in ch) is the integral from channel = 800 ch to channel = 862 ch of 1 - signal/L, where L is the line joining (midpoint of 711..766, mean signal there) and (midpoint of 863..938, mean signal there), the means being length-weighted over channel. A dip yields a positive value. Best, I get -4.49 ch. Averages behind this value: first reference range 290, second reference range 276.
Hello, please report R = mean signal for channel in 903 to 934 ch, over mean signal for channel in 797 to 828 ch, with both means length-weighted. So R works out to 0.9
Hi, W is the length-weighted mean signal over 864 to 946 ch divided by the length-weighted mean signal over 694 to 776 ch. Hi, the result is 0.95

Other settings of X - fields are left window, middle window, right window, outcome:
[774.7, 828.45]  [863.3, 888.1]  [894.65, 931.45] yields 0.0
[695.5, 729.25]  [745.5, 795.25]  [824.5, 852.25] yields 0.9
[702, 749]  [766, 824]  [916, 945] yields -2.5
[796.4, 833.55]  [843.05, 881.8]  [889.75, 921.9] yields -0.7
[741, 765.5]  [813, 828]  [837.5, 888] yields -0.6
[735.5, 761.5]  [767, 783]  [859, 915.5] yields -0.4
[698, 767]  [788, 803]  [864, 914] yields -0.7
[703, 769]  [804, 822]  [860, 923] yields -1.2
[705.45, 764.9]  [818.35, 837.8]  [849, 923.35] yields -1.3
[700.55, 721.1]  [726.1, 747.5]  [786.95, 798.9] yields 0.9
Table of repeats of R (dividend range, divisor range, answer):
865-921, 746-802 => 0.94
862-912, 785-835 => 0.92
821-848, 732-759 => 1.06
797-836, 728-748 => 1.07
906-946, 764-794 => 0.94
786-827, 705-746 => 1.04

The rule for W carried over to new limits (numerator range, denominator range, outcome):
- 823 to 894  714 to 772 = 1.01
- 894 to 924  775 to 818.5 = 0.92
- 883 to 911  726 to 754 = 0.95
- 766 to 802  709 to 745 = 1.02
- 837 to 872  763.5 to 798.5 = 1.01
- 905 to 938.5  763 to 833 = 0.92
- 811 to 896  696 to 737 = 1.01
